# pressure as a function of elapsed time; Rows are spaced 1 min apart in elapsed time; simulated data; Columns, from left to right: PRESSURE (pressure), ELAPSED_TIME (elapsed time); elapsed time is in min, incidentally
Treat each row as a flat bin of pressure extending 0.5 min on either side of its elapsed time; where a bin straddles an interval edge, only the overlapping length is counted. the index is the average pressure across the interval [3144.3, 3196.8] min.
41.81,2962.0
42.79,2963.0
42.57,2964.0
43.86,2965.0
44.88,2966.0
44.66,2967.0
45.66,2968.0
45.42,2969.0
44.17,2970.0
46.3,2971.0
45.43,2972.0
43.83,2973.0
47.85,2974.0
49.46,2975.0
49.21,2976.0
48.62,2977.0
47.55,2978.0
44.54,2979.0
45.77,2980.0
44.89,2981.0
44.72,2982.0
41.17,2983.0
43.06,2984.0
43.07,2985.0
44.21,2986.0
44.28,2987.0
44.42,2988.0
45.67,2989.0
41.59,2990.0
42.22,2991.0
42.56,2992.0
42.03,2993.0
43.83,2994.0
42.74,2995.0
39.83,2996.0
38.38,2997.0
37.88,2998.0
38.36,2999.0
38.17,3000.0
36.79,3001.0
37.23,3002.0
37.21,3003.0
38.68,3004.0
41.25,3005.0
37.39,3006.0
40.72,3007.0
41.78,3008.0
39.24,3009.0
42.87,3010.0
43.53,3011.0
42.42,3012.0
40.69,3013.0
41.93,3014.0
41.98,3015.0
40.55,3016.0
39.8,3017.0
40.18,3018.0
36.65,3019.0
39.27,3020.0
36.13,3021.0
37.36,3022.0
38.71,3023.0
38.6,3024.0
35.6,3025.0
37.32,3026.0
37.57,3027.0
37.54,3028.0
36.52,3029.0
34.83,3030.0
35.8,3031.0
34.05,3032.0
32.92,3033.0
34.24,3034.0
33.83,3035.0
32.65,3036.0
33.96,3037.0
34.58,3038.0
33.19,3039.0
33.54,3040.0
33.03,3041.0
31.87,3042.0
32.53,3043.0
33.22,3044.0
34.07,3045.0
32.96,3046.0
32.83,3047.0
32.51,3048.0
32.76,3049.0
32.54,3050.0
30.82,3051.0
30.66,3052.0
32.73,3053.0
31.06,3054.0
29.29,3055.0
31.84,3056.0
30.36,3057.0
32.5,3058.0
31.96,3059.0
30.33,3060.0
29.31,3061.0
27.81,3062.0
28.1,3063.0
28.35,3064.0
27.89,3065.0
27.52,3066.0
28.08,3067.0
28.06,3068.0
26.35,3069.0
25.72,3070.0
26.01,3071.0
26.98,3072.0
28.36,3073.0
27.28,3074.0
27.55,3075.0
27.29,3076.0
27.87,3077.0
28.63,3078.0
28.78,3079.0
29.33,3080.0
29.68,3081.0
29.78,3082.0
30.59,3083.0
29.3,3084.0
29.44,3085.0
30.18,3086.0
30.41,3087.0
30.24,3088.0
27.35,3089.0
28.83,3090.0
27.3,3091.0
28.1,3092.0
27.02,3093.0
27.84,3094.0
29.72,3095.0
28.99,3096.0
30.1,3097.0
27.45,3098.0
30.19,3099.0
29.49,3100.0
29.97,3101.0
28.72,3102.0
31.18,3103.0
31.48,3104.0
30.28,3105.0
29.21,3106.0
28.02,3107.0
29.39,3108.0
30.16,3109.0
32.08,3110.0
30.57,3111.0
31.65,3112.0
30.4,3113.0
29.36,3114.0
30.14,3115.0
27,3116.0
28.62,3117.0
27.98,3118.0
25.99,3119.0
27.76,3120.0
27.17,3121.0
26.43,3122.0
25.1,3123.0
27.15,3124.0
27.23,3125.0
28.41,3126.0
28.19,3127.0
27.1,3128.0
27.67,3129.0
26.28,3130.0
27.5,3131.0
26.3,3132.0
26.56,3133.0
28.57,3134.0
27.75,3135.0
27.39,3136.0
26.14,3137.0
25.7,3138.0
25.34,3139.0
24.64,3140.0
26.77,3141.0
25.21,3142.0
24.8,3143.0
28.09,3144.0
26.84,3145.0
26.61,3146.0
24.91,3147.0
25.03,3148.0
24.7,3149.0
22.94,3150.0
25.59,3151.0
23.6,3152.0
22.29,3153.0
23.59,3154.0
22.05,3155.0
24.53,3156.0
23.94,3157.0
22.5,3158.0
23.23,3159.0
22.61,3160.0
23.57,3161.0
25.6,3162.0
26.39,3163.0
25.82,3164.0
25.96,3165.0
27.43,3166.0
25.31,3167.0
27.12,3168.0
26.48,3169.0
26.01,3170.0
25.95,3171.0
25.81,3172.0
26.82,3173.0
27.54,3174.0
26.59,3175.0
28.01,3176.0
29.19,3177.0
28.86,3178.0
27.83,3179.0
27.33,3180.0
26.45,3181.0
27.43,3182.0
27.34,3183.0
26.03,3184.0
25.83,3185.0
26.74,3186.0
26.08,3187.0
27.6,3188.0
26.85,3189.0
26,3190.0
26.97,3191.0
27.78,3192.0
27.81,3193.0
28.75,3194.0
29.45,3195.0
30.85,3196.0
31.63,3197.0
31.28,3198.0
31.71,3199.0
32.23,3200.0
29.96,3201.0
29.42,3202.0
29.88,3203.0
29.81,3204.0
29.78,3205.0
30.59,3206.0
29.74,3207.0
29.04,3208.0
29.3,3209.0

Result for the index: 26.1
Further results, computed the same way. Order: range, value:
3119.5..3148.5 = 26.6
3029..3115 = 30.3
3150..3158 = 23.5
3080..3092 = 29.3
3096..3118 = 29.7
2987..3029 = 39.9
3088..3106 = 29.1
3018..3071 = 32.7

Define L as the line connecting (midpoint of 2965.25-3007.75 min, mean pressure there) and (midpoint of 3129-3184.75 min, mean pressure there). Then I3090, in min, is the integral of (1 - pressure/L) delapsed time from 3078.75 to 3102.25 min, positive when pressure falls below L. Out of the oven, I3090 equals 2.5 min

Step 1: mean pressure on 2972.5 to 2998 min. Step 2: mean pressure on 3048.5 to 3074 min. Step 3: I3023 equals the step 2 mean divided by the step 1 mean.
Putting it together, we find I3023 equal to 0.67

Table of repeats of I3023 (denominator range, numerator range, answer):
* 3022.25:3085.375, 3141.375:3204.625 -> 0.85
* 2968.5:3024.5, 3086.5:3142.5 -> 0.67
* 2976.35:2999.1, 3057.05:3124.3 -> 0.67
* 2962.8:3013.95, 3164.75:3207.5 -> 0.66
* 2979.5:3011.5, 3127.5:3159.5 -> 0.61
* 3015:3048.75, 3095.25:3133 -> 0.81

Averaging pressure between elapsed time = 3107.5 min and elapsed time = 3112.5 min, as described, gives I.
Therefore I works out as 30.8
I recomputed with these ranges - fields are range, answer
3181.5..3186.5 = 26.7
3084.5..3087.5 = 30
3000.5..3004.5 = 37.5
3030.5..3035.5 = 34.2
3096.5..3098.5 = 28.8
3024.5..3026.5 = 36.5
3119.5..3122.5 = 27.1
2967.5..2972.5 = 45.4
